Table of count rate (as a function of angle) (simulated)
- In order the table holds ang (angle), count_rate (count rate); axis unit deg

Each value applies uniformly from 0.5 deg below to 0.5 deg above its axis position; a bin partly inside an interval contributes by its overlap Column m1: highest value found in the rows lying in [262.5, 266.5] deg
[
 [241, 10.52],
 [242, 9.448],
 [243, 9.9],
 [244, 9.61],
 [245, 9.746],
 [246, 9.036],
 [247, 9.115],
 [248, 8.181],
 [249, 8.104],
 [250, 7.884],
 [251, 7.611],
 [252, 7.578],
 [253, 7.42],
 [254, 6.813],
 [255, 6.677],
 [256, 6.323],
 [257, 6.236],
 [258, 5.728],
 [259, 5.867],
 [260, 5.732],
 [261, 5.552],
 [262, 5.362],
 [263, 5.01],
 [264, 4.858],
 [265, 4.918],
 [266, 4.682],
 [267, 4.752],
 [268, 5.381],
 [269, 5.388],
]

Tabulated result 5.01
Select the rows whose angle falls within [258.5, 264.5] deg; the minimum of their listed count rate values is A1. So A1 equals 4.858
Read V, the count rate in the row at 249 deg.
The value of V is 8.104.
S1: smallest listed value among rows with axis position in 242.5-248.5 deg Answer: 8.181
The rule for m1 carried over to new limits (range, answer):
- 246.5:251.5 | 9.115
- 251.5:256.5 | 7.578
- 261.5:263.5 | 5.362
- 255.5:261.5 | 6.323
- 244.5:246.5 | 9.746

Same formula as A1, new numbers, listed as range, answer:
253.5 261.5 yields 5.552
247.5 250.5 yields 7.884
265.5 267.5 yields 4.682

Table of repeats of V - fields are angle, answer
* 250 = 7.884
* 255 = 6.677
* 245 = 9.746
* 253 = 7.42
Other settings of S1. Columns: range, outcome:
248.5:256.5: 6.323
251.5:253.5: 7.42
